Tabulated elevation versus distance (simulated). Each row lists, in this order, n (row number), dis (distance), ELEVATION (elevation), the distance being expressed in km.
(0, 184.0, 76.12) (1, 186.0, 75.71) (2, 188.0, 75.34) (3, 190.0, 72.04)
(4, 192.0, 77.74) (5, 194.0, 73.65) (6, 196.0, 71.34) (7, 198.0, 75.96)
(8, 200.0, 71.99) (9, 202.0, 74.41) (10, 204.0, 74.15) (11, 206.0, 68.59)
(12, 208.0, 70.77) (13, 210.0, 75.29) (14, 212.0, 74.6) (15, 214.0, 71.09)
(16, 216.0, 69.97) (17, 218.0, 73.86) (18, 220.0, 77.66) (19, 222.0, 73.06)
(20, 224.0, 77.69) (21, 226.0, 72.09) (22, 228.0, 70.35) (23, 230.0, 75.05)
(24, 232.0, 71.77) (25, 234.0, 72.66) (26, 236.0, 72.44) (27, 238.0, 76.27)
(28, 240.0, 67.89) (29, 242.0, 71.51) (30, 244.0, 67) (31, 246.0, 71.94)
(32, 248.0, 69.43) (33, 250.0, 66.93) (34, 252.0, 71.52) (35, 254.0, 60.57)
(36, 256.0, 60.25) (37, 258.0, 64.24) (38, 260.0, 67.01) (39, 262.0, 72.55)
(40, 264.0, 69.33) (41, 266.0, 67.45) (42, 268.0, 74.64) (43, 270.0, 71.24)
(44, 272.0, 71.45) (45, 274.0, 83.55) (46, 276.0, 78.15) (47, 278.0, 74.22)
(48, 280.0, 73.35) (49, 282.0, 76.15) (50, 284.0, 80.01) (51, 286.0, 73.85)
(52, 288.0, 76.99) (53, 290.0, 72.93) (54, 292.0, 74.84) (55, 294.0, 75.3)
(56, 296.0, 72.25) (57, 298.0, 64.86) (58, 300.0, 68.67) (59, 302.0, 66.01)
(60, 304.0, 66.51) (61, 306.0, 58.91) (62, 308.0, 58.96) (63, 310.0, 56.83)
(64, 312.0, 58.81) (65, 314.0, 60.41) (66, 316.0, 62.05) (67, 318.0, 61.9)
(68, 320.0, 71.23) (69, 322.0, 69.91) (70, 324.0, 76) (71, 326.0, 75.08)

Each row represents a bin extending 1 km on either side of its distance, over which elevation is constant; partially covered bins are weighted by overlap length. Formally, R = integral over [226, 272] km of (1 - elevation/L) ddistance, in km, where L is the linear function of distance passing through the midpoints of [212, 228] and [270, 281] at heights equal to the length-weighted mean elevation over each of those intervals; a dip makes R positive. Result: 3.0 km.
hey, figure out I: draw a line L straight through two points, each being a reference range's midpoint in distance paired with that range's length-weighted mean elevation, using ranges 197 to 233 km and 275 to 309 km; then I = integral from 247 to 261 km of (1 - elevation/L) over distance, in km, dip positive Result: 1.3 km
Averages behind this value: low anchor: 73.2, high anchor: 71.3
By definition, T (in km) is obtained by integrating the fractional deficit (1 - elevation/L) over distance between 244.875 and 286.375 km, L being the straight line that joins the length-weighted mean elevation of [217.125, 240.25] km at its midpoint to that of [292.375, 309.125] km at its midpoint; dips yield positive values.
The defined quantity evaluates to -0.78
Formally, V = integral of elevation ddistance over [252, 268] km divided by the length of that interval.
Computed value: 66.8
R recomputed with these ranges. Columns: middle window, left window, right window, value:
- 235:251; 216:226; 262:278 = 0.8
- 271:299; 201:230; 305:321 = -4.4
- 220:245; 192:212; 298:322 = -0.8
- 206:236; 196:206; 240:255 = -0.8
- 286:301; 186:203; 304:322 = -2.0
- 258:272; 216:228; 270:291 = 1.0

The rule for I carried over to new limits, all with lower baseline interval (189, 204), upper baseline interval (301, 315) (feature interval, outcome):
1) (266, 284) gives -2.9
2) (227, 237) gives -0.4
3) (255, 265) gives 0.0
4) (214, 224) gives -0.4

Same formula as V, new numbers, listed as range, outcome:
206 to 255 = 71.7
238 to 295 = 71.7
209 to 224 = 73.9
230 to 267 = 69.1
